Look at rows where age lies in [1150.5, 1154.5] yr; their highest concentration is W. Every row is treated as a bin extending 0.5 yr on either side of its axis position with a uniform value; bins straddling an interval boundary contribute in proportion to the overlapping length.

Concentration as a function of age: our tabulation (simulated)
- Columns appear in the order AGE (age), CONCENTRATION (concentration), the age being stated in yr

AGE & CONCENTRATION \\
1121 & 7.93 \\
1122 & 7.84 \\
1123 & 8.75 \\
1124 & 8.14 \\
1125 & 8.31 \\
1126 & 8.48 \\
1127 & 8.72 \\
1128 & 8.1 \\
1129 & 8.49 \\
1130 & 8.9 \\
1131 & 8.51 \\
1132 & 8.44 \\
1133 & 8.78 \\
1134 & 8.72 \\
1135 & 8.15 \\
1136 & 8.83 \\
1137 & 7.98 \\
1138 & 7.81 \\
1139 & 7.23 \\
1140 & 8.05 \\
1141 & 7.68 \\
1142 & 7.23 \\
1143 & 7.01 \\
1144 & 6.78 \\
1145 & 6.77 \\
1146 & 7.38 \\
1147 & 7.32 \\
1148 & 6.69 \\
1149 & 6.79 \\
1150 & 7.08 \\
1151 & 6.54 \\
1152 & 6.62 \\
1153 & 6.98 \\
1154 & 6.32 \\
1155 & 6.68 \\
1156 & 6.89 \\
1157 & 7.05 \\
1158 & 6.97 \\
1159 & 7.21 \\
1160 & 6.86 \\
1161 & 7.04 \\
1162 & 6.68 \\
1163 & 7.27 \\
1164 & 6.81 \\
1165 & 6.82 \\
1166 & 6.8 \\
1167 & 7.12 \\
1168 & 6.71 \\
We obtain 6.98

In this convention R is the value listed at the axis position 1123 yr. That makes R 8.75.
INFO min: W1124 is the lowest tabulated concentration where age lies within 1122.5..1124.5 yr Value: 8.14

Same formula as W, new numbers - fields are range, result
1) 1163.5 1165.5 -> 6.82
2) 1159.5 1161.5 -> 7.04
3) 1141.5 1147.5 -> 7.38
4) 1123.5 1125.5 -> 8.31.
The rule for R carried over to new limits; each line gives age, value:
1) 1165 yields 6.82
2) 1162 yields 6.68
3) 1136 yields 8.83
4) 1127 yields 8.72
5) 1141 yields 7.68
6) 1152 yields 6.62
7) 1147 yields 7.32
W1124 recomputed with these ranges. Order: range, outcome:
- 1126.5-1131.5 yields 8.1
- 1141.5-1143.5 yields 7.01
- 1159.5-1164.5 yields 6.68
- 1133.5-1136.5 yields 8.15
